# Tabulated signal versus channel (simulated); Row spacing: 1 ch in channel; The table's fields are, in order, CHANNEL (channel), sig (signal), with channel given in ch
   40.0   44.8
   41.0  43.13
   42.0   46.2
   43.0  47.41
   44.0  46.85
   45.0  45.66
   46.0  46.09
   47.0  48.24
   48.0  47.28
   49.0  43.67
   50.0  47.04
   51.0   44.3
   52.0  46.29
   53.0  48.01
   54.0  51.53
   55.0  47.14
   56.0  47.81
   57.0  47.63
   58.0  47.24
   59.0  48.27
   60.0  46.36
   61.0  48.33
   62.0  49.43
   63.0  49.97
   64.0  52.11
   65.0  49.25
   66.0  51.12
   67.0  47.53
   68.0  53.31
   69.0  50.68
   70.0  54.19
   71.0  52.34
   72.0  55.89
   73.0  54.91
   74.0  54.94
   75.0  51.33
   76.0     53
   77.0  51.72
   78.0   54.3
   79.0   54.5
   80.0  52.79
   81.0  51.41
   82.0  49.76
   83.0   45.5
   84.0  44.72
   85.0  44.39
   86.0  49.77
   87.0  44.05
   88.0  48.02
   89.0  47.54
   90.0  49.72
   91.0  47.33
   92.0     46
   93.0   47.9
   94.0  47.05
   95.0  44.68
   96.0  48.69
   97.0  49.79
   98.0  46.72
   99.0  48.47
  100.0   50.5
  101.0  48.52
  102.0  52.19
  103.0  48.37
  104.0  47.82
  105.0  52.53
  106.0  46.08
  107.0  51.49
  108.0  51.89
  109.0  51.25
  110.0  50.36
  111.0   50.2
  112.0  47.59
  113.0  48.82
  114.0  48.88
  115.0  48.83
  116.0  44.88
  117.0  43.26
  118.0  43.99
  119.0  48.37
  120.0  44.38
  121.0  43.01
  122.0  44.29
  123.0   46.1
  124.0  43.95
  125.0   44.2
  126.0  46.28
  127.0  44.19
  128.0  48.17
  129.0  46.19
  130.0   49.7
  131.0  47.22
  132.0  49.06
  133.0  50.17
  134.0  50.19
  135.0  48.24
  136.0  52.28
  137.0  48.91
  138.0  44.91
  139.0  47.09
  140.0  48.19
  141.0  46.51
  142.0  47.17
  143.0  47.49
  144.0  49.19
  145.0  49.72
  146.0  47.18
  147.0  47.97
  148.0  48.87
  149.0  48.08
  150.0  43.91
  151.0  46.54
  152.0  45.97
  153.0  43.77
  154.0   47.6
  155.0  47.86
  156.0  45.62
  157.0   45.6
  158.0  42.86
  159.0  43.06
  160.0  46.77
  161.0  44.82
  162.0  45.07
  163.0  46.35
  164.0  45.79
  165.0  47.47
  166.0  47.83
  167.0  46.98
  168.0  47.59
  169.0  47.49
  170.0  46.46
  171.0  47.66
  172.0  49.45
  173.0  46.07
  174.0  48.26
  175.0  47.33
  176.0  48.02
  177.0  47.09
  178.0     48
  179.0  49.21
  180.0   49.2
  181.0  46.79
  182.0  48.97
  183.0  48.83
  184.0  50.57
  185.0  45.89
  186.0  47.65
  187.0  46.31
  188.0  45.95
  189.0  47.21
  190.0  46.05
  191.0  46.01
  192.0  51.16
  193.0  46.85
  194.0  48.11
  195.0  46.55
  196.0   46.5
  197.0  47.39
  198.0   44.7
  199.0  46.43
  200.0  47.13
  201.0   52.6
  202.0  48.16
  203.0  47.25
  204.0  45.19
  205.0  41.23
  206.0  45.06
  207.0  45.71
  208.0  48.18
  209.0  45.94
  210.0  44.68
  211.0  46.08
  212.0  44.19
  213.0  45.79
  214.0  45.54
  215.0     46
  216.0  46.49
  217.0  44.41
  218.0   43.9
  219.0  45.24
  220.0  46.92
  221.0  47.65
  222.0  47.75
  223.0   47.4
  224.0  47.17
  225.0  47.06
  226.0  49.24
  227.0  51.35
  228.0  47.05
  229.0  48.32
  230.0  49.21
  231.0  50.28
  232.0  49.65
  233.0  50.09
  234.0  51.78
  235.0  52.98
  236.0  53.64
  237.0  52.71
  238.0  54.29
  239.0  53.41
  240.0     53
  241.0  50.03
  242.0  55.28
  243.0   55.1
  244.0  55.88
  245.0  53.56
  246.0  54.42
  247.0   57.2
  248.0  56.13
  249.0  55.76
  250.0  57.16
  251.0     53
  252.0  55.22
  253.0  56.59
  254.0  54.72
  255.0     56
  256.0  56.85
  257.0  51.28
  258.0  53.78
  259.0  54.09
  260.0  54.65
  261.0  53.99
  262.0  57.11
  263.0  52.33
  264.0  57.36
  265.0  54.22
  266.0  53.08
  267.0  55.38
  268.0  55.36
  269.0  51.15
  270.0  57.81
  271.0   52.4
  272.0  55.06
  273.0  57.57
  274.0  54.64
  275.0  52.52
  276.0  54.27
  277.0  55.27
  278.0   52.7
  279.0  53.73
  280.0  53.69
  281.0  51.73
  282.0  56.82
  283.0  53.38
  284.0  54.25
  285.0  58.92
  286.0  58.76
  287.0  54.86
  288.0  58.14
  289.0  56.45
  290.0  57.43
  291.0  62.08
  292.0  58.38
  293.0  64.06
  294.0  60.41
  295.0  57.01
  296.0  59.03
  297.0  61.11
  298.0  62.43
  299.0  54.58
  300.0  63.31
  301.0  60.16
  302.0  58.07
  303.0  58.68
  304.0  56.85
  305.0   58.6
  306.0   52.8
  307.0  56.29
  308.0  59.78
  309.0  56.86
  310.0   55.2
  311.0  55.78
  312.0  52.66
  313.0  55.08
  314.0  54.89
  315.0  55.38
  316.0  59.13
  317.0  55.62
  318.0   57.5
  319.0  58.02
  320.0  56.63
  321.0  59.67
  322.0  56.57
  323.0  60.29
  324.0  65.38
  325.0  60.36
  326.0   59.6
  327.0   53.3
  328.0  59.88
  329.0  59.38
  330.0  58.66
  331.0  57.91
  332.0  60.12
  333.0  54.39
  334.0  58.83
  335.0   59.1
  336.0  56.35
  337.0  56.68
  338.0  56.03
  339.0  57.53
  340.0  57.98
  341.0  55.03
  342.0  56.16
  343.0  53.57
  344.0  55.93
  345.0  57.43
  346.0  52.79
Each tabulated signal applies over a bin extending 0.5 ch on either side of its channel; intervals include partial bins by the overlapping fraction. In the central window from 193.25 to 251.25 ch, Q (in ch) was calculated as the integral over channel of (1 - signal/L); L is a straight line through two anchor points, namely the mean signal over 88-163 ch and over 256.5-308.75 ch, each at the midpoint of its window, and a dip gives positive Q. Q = 4.1 ch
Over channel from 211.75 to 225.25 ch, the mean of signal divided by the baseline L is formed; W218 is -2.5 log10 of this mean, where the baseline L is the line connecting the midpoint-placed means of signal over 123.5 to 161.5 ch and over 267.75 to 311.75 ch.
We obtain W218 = 0.131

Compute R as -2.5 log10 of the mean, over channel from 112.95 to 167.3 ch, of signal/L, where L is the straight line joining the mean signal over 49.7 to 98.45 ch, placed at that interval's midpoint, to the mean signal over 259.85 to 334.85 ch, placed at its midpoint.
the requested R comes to 0.107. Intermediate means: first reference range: 49.3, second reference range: 56.9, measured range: 46.7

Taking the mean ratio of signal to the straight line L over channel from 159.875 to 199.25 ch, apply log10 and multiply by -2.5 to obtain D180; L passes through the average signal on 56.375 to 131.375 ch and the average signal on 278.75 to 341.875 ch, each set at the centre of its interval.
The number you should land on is 0.11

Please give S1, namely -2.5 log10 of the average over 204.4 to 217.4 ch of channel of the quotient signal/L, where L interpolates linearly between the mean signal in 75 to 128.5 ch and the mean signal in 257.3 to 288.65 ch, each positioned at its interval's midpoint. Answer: 0.16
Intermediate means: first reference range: 48.1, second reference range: 54.8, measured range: 45.3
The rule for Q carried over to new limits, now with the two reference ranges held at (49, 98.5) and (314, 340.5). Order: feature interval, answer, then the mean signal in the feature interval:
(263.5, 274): 0.20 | 54.9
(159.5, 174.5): 1.59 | 46.9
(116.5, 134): 1.68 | 46.1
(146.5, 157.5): 1.15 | 46.5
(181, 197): 1.73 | 47.5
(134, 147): 0.86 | 48.2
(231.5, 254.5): 0.47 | 54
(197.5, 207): 1.30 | 46.4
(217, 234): 2.02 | 48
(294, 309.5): -0.35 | 58.4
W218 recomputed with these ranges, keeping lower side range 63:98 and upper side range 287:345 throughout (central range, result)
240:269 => 0.020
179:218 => 0.154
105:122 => 0.073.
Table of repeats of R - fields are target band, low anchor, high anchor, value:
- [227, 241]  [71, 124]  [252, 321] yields 0.061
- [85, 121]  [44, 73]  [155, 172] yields -0.006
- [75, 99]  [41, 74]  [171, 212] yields -0.006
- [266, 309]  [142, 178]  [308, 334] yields -0.027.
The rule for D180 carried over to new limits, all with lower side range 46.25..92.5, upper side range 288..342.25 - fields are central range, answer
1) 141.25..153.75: 0.11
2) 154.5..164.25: 0.16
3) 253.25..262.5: 0.02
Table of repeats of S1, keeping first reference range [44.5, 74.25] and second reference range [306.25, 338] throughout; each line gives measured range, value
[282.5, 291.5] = -0.01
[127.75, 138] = 0.06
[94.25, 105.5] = 0.03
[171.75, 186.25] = 0.11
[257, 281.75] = 0.03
